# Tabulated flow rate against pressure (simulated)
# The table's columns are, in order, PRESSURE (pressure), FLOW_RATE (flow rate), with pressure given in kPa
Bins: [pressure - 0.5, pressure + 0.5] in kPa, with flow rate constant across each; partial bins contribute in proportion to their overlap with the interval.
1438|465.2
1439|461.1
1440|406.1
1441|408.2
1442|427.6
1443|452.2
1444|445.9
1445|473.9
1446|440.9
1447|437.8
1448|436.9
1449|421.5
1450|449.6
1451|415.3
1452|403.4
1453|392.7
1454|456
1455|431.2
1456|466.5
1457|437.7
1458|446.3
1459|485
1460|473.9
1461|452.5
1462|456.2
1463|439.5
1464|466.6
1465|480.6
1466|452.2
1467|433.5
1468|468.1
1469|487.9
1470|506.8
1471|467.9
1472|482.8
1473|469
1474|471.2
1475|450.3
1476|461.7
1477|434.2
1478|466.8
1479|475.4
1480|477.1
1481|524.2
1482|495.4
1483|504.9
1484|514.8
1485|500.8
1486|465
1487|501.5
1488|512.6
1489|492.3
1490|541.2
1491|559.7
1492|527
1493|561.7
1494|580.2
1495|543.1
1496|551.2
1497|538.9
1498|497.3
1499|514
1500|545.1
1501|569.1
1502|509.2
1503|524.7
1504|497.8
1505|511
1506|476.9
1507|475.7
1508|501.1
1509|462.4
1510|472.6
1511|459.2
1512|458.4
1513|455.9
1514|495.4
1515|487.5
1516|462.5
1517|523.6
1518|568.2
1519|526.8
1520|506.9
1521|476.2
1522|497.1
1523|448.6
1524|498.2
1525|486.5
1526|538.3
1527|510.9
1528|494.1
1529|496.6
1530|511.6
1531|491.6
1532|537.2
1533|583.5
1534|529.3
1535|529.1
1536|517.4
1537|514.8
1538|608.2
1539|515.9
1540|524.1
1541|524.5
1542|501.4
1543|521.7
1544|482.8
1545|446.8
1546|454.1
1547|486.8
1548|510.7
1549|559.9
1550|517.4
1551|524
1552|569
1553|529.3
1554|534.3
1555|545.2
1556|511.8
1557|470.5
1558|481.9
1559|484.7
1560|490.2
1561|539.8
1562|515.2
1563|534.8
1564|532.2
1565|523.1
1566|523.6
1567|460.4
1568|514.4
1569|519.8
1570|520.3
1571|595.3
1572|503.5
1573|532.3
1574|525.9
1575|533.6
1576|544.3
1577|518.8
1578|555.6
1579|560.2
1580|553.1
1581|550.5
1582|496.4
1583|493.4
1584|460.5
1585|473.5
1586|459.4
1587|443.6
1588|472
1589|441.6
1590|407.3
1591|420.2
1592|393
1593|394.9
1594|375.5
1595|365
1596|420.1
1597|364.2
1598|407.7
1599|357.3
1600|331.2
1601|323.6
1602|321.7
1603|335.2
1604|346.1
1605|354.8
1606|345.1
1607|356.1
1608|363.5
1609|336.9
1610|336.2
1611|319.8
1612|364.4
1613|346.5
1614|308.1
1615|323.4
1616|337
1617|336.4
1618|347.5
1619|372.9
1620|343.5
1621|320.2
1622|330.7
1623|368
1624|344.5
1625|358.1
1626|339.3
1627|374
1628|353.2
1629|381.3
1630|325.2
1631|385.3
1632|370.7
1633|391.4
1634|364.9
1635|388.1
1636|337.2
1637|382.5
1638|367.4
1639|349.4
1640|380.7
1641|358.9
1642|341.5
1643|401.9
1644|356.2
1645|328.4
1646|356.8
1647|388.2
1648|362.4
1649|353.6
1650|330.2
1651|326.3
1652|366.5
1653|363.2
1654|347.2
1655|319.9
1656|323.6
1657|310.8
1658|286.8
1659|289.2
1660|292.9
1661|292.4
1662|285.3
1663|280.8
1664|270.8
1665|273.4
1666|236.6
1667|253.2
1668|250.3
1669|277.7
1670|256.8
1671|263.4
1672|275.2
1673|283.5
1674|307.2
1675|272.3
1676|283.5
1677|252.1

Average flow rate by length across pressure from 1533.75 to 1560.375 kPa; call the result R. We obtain 514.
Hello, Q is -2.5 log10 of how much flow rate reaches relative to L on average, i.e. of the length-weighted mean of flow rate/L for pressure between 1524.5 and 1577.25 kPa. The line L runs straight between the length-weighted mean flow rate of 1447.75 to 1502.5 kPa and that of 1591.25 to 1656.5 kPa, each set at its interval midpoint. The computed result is -0.235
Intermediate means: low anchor 483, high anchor 355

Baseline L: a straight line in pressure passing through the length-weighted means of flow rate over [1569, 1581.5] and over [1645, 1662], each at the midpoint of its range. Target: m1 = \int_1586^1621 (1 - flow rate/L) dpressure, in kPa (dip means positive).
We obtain 7.5 kPa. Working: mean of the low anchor 540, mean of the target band 366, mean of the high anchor 330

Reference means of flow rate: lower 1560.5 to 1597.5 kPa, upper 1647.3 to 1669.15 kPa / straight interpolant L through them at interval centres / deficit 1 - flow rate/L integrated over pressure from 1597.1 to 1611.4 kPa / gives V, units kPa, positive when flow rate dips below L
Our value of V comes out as 2.8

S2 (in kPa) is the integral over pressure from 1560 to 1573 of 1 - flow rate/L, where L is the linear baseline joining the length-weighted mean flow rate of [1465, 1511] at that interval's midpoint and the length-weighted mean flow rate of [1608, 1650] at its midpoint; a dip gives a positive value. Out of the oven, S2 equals -3.2 kPa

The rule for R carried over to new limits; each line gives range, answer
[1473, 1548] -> 505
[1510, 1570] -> 509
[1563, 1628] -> 419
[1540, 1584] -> 518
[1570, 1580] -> 541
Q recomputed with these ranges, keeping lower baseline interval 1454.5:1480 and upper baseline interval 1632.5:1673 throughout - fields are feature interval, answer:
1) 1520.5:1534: -0.21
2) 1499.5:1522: -0.16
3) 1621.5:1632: -0.04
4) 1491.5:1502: -0.22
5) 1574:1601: -0.21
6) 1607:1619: 0.04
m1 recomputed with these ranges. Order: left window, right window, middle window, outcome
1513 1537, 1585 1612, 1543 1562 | -2.0 kPa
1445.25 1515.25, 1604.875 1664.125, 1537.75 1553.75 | -3.5 kPa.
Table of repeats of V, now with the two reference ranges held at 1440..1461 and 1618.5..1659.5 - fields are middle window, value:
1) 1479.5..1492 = -2.5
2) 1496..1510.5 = -3.3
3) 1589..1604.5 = -0.1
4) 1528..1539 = -3.5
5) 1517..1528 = -2.7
